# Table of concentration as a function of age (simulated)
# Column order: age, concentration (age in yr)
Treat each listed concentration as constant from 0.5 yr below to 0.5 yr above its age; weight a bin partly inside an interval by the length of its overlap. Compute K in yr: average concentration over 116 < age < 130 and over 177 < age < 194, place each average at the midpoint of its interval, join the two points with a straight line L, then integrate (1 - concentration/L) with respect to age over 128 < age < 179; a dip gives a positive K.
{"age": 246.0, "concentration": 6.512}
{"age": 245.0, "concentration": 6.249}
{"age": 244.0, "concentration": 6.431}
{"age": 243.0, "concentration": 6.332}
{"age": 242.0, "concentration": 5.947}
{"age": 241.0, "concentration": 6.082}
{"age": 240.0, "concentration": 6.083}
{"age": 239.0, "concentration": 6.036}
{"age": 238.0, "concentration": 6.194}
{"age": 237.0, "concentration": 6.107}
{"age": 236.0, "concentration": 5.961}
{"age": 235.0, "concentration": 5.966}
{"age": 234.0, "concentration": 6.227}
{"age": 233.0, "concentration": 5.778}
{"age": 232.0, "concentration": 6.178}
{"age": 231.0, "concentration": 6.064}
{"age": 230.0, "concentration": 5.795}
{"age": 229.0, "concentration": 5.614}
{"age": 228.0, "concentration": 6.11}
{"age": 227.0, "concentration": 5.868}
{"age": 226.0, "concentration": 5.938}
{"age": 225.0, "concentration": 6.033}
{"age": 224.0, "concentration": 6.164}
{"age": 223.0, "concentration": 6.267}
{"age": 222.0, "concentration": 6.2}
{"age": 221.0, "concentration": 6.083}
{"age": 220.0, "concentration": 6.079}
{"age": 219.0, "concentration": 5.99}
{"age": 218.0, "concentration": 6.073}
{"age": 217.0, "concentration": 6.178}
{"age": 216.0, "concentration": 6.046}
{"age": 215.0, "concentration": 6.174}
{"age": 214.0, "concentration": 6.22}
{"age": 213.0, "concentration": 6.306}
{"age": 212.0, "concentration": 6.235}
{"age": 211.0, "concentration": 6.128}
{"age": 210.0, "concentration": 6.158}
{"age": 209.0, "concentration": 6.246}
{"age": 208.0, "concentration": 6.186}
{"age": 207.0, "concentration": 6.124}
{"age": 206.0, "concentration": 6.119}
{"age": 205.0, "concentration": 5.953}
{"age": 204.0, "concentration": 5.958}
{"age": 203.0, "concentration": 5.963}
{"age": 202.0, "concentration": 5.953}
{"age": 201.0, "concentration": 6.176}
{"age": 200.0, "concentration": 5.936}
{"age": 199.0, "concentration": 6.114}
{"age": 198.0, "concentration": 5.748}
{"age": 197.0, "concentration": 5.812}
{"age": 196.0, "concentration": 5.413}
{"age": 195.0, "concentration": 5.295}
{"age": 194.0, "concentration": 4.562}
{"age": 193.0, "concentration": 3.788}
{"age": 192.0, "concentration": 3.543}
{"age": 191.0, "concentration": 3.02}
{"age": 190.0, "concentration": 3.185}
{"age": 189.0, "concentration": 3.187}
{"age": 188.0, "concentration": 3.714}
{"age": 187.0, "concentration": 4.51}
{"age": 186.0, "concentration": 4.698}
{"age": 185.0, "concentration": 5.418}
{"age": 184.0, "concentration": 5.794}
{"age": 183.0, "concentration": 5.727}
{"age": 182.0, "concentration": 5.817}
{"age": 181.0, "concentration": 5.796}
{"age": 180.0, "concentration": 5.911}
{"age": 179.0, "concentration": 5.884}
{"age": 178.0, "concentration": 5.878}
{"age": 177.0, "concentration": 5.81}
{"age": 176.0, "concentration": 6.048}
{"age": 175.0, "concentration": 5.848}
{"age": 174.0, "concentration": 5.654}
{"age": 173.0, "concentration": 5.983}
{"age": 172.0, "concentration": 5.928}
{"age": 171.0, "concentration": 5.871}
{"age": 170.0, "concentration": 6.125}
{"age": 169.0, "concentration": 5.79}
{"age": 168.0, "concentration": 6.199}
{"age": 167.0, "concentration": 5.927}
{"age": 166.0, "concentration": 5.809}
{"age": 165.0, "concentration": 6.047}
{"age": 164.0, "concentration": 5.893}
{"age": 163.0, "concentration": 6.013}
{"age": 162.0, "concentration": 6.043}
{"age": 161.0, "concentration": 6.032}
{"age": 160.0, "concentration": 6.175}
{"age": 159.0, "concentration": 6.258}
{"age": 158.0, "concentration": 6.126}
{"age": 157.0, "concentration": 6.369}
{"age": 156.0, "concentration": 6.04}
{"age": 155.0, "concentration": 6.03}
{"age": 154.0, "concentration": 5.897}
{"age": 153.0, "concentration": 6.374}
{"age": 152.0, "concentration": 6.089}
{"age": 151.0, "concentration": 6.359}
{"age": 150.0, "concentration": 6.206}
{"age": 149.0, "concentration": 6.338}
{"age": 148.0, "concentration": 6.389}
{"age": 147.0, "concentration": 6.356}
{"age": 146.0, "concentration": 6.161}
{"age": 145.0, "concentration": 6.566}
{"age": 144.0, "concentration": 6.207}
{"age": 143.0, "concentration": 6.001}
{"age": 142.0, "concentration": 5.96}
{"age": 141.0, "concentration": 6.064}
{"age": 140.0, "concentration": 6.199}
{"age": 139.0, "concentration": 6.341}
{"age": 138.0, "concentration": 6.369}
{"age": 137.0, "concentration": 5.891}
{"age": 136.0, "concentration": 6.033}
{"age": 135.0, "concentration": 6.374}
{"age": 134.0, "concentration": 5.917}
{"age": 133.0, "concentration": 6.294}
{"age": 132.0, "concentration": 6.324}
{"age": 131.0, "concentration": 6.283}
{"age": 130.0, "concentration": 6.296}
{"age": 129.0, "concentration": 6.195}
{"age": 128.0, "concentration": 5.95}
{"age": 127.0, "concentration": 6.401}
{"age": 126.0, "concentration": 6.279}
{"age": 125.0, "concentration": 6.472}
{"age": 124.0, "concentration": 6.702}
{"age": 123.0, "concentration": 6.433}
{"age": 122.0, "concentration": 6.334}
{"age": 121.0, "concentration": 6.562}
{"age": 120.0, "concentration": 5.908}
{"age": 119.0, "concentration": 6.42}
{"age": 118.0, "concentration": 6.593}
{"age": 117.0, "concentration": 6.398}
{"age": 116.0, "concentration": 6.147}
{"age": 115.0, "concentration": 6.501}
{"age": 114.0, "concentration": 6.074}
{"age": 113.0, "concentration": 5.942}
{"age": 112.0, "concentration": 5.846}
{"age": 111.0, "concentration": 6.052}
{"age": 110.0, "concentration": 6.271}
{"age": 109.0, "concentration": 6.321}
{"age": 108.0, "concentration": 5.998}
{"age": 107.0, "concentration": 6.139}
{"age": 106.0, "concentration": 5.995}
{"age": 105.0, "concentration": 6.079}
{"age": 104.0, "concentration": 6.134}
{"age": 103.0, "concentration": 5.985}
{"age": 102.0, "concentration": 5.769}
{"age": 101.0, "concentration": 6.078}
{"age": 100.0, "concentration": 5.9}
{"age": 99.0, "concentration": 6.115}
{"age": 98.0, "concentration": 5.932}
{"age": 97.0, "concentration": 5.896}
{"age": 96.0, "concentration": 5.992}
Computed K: -5.0 yr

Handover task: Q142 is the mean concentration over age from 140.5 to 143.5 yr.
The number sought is 6.01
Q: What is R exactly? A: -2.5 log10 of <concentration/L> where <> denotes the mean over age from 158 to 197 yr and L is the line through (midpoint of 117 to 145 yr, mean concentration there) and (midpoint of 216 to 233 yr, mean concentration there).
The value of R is 0.14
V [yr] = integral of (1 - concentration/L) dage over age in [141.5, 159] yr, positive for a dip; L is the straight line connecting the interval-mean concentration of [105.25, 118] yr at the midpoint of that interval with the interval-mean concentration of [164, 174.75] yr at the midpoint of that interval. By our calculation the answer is -0.59 yr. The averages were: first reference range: 6.16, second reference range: 5.93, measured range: 6.21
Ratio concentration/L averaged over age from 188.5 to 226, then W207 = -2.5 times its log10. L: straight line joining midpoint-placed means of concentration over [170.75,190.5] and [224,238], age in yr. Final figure 0.01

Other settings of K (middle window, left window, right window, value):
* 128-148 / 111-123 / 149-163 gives -0.01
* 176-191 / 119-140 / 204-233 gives 2.68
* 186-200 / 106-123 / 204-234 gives 3.66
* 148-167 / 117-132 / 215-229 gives 0.40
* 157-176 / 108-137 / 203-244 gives 0.56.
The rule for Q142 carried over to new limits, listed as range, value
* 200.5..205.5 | 6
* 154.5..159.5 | 6.16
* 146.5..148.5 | 6.37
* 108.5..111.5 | 6.21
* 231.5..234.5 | 6.06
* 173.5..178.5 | 5.85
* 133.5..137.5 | 6.05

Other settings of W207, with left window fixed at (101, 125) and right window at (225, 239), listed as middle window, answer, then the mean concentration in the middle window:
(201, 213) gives -0.01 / 6.11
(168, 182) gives 0.04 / 5.9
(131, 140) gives -0.01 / 6.2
